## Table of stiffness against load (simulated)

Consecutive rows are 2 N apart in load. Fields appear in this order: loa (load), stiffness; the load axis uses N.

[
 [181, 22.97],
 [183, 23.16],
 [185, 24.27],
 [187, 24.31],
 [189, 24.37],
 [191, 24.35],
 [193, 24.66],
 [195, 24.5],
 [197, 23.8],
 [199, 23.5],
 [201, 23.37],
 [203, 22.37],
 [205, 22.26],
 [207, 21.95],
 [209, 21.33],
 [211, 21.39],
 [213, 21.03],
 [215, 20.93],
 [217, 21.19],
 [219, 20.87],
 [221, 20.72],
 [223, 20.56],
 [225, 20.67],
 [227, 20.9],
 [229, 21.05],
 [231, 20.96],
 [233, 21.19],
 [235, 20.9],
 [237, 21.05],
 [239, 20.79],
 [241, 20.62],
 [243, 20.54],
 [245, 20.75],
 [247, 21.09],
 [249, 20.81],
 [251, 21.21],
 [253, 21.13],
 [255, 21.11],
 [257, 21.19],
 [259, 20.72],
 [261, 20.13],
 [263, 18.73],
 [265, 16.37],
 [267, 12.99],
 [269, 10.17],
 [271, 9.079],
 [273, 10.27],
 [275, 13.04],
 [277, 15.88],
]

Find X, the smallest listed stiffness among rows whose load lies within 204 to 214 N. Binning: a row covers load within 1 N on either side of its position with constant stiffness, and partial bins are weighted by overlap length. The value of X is 21.03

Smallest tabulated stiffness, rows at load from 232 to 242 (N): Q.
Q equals 20.62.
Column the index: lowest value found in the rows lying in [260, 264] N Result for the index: 18.73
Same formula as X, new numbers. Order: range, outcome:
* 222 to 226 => 20.56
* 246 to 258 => 20.81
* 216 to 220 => 20.87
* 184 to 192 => 24.27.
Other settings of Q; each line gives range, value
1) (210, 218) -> 20.93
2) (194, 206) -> 22.26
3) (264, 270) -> 10.17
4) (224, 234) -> 20.67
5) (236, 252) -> 20.54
